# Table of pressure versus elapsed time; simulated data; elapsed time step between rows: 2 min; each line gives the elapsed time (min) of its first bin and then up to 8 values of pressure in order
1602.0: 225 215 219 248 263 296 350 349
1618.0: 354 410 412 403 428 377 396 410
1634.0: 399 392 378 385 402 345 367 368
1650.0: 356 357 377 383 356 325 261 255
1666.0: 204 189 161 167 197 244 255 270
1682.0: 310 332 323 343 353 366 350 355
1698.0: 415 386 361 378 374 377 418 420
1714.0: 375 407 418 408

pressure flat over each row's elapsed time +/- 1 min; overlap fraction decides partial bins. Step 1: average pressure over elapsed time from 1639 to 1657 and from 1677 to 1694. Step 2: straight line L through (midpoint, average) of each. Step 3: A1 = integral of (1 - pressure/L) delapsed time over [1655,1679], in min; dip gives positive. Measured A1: 6.7 min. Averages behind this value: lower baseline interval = 371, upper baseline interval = 321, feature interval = 250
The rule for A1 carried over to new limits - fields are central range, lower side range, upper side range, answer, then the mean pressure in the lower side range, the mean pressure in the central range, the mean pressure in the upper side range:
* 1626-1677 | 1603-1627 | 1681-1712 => 2.9 min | 329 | 324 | 365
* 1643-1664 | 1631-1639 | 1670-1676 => -3.7 min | 395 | 345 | 189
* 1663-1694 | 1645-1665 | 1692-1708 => 7.9 min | 340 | 267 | 374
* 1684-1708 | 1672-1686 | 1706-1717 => -2.2 min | 265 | 363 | 397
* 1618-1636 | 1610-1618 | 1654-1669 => -4.9 min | 326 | 401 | 288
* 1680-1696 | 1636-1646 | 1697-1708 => 1.9 min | 378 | 336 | 382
